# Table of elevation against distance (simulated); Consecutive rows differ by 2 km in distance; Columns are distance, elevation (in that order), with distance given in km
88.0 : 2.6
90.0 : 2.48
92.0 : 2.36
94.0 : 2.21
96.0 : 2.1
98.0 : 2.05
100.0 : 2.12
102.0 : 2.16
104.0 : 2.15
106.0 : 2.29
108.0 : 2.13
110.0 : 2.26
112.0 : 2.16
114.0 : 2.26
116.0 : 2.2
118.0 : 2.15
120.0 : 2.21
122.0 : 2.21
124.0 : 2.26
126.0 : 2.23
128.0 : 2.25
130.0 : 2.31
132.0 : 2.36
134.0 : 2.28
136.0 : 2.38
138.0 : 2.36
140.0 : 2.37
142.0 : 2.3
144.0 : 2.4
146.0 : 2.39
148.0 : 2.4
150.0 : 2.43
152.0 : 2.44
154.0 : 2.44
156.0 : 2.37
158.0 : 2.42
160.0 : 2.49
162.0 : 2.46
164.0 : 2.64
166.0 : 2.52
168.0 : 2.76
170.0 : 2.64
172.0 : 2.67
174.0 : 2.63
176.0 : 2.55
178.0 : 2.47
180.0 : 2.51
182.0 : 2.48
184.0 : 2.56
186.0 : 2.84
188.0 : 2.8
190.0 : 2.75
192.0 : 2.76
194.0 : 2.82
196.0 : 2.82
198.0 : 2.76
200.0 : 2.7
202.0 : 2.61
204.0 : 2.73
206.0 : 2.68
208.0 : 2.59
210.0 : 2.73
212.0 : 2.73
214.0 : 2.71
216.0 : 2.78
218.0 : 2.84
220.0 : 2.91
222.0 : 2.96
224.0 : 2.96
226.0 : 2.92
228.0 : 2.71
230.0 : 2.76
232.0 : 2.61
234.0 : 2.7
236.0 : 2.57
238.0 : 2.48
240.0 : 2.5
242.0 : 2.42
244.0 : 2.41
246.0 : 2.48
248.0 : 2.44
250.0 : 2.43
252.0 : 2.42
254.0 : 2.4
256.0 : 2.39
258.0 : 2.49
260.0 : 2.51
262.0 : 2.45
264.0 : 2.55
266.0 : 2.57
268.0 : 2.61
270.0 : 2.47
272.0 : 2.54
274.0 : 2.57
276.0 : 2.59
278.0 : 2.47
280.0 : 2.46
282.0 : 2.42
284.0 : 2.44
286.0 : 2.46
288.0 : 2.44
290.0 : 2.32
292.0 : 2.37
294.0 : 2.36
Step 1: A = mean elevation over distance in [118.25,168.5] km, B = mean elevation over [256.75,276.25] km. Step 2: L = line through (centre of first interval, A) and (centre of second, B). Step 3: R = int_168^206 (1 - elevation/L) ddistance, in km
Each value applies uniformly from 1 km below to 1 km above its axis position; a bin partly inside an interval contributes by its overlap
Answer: -3.8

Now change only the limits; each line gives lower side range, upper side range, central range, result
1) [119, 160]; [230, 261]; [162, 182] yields -1.6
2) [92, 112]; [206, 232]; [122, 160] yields 0.4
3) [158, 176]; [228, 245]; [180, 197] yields -0.9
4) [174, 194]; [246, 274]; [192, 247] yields -2.8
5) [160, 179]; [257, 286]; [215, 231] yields -1.9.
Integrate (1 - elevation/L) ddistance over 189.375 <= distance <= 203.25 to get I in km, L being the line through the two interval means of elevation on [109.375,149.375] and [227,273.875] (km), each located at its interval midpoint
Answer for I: -1.9 km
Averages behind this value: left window 2.29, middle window 2.75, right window 2.52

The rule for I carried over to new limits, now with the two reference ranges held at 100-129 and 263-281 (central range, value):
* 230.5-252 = -0.30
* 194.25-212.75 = -2.45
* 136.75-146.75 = -0.45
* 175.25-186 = -0.91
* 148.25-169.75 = -1.86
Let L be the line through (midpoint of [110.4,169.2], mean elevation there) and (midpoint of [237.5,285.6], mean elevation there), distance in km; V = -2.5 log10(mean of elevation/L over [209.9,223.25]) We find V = -0.16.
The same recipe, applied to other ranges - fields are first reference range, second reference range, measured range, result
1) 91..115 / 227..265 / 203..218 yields -0.120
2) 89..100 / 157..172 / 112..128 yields 0.065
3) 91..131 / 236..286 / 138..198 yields -0.110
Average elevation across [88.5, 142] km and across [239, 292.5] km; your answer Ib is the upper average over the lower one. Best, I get 1.10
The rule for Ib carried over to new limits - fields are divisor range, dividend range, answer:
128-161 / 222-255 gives 1.09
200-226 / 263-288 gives 0.91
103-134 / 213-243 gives 1.22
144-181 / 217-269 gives 1.03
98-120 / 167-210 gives 1.23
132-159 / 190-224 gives 1.16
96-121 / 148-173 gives 1.16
